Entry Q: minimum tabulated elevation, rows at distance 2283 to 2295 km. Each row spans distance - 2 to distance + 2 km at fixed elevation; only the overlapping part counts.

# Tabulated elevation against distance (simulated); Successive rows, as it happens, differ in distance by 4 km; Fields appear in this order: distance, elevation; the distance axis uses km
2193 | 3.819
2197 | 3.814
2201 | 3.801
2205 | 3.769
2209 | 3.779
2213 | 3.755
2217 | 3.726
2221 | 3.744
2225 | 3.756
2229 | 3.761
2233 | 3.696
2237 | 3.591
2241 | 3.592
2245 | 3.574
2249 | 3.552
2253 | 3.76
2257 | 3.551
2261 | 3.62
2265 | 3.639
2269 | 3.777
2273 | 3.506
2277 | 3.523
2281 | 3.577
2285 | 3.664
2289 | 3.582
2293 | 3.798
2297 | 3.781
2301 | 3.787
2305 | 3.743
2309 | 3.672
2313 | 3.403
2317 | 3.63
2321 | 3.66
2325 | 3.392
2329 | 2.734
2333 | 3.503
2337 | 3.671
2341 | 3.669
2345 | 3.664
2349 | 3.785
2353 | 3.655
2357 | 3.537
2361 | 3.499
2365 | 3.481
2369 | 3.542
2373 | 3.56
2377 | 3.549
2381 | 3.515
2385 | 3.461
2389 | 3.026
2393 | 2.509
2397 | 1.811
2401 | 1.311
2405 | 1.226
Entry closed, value 3.582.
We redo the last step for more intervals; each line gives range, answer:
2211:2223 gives 3.726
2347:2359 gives 3.537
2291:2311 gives 3.672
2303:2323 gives 3.403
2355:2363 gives 3.499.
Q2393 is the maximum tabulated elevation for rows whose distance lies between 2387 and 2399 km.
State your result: 3.026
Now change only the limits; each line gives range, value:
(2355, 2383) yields 3.56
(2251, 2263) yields 3.76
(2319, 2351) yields 3.785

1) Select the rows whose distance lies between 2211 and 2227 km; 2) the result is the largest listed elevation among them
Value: 3.756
